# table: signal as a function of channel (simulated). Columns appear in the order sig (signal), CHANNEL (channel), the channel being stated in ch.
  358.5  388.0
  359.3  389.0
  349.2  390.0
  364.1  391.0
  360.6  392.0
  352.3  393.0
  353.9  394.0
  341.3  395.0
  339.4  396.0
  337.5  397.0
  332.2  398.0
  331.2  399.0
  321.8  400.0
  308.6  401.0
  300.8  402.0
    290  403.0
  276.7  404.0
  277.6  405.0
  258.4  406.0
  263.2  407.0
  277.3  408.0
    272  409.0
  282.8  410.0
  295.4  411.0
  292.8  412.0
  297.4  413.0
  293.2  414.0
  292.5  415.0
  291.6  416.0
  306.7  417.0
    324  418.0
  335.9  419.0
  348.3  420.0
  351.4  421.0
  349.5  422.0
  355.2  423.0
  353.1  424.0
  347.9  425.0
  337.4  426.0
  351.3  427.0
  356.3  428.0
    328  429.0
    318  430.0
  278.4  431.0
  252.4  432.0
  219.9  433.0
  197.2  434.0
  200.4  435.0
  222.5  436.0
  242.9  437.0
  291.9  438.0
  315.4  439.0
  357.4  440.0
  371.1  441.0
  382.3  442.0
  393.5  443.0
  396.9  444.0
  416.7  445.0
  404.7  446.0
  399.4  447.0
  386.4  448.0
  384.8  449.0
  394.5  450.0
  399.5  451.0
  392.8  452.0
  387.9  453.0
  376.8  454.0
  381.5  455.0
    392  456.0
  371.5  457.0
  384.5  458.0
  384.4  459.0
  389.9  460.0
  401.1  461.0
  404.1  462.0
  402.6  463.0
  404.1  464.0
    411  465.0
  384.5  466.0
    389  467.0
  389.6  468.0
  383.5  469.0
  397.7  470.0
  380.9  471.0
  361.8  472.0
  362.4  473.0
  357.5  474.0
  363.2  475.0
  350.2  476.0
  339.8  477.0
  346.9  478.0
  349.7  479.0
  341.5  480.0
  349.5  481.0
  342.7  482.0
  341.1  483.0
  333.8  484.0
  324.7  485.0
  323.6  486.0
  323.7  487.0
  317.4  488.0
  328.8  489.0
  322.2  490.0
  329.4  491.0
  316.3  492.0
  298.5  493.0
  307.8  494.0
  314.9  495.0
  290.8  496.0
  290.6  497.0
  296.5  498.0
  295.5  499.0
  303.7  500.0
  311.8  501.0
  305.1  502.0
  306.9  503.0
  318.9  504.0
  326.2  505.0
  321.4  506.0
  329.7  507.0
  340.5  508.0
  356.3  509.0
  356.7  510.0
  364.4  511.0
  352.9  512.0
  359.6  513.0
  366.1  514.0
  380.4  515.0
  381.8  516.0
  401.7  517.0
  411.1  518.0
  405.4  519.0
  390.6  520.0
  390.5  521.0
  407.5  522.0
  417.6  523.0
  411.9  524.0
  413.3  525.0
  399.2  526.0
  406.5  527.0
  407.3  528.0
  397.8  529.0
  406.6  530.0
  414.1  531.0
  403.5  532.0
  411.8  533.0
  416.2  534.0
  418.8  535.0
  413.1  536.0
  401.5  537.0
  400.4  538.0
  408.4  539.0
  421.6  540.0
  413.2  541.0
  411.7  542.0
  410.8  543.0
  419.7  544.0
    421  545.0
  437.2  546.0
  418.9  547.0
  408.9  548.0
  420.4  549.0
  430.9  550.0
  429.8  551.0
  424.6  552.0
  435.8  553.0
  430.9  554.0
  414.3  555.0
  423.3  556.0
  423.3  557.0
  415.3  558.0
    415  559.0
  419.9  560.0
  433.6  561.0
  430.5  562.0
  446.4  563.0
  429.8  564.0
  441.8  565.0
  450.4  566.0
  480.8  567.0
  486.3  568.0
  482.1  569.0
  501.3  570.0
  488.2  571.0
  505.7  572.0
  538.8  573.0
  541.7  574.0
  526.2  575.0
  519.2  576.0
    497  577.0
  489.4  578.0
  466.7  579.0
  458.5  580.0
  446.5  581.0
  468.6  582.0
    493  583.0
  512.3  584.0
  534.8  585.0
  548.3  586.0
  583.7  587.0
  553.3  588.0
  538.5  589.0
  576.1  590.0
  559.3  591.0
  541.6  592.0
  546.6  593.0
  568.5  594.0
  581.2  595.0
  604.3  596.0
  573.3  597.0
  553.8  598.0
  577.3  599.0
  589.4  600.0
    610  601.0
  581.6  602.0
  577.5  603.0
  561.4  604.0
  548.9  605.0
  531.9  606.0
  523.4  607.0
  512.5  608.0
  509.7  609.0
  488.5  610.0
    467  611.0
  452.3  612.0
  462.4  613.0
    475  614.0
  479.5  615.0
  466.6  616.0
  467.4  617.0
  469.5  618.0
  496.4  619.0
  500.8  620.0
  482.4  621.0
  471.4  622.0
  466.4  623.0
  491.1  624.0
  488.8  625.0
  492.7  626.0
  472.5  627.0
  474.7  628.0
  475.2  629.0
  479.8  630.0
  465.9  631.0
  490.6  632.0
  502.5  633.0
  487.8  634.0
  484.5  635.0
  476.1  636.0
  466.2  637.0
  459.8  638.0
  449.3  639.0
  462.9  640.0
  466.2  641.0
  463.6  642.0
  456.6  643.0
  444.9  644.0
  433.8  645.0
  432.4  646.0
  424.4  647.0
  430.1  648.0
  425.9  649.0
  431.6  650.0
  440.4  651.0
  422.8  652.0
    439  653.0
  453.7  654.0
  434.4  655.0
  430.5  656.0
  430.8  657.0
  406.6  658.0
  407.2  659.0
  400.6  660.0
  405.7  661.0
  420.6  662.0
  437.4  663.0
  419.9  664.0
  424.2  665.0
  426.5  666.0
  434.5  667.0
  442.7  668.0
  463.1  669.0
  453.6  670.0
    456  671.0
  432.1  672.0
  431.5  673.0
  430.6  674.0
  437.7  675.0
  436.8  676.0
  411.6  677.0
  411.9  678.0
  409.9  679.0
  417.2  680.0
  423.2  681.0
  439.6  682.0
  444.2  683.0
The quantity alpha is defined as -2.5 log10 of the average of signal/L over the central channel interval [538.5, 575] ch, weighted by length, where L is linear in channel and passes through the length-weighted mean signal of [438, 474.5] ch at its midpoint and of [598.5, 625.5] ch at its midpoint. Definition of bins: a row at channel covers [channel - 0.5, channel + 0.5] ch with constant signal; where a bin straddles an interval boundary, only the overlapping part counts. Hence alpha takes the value 0.05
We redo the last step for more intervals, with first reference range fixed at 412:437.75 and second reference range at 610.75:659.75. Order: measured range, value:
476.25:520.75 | 0.063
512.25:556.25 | -0.068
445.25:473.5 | -0.188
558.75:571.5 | -0.120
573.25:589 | -0.214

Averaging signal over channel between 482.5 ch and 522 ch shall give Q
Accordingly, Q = 338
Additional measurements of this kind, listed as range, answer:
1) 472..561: 373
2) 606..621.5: 485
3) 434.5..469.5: 371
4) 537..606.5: 487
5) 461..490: 361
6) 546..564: 425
